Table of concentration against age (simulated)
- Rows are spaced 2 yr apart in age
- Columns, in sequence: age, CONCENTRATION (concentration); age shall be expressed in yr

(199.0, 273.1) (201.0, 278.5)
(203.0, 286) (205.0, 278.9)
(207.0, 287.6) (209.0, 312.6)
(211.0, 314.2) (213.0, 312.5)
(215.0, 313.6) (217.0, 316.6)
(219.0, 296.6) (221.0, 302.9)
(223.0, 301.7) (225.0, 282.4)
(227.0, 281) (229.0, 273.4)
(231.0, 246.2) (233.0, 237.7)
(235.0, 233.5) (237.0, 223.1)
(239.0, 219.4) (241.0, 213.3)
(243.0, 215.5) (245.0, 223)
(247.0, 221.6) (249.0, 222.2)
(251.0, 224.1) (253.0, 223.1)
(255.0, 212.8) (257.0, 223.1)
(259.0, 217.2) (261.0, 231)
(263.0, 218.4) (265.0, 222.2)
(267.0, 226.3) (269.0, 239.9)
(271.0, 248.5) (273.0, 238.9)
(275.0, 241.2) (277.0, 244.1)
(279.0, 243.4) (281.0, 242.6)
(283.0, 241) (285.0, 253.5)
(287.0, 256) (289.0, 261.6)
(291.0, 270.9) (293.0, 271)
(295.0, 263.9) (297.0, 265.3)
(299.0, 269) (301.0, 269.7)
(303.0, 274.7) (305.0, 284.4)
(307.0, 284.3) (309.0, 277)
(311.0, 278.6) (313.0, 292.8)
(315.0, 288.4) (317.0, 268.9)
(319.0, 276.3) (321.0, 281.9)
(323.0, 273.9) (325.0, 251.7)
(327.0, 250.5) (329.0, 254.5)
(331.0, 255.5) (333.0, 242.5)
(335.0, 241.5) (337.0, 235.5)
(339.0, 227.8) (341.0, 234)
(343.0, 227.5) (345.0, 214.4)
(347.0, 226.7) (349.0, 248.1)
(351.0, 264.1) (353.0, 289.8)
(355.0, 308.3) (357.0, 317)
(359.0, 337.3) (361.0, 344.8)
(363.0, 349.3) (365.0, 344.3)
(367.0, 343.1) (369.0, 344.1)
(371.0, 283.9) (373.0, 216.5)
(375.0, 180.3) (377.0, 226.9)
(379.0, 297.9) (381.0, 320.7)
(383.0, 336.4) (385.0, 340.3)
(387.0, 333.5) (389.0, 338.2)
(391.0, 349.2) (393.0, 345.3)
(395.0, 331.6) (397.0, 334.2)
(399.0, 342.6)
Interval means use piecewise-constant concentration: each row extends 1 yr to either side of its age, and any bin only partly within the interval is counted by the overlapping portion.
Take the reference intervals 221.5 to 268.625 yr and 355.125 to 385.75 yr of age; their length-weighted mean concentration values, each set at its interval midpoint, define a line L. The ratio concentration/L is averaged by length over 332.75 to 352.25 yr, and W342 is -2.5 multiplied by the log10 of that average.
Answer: 0.22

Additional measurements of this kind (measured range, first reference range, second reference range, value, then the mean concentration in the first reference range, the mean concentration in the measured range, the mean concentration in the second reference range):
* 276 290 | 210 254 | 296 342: 0.056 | 259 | 249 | 264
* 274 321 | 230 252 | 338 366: -0.052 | 225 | 266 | 281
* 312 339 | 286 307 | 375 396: 0.090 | 269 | 261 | 315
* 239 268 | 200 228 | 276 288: 0.209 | 298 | 221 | 247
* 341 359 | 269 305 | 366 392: 0.089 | 257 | 265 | 301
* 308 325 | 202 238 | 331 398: 0.036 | 283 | 278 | 290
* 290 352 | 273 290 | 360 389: 0.044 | 247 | 260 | 306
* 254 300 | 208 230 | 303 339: 0.154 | 301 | 244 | 266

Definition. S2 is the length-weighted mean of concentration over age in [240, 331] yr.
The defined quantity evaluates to 250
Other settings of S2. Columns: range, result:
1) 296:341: 265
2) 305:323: 281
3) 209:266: 252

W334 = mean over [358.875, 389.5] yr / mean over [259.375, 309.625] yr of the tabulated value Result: 1.21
